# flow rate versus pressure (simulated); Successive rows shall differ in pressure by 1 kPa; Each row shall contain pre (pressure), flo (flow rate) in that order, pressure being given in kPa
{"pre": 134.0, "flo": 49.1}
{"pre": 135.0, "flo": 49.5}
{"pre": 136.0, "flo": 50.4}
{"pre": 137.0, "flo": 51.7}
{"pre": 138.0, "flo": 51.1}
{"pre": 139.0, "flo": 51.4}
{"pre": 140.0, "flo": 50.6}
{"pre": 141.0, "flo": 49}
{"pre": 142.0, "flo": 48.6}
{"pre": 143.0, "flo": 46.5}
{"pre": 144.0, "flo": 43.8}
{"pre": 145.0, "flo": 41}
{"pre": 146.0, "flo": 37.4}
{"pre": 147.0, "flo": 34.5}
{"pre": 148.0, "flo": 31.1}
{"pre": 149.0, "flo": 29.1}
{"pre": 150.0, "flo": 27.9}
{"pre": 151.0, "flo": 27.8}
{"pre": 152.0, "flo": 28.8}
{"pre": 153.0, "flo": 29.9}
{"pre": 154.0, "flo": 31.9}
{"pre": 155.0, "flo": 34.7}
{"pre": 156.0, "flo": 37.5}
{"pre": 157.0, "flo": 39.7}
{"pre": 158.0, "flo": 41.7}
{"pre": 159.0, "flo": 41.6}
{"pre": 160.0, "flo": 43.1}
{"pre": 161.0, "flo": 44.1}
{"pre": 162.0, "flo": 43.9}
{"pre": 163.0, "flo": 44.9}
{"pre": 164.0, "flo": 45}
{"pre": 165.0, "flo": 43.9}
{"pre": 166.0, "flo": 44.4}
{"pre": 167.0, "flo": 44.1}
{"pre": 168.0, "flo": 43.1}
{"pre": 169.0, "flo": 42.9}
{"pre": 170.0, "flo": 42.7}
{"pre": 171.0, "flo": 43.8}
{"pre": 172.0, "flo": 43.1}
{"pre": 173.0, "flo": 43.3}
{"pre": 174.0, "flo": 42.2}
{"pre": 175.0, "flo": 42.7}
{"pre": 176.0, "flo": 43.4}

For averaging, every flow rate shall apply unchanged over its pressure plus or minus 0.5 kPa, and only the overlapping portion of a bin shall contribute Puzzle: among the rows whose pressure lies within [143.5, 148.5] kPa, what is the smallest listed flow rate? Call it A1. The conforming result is 31.1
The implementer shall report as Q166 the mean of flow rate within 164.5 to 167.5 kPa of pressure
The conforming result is 44.1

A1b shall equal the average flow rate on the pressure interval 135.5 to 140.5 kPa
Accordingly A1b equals 51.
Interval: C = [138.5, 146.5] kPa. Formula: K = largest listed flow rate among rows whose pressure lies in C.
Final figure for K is 51.4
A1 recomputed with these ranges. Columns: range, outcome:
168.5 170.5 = 42.7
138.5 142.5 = 48.6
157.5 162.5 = 41.6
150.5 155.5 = 27.8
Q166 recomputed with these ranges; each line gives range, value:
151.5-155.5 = 31.3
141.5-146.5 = 43.5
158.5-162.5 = 43.2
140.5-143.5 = 48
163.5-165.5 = 44.5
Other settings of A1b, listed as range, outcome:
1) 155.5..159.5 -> 40.1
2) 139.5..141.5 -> 49.8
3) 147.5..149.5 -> 30.1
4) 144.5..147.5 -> 37.6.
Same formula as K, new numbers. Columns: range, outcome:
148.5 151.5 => 29.1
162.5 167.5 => 45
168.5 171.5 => 43.8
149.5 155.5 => 34.7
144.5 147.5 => 41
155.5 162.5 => 44.1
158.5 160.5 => 43.1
